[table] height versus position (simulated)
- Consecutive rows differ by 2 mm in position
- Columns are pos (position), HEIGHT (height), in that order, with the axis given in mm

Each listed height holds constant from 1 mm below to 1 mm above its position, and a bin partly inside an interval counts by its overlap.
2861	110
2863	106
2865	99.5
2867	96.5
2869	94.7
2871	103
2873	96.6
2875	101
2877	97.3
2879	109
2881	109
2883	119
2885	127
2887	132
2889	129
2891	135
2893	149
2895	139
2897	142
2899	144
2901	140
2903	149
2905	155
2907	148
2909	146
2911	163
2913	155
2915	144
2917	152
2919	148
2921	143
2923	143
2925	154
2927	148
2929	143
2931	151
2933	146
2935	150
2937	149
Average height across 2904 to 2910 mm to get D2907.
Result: 150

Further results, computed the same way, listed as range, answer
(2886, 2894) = 136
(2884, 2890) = 129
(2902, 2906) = 152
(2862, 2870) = 99.2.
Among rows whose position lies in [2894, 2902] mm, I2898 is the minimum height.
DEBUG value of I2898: 139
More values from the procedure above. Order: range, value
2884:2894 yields 127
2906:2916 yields 144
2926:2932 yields 143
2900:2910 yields 140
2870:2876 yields 96.6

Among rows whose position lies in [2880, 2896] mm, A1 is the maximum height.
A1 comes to 149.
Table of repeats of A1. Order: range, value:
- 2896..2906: 155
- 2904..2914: 163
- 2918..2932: 154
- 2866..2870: 96.5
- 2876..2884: 119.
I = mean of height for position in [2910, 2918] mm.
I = 154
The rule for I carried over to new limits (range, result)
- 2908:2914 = 155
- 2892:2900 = 144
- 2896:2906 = 146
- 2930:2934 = 148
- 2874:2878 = 99.2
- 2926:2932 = 147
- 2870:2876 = 100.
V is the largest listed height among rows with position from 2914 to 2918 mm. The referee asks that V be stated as 152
